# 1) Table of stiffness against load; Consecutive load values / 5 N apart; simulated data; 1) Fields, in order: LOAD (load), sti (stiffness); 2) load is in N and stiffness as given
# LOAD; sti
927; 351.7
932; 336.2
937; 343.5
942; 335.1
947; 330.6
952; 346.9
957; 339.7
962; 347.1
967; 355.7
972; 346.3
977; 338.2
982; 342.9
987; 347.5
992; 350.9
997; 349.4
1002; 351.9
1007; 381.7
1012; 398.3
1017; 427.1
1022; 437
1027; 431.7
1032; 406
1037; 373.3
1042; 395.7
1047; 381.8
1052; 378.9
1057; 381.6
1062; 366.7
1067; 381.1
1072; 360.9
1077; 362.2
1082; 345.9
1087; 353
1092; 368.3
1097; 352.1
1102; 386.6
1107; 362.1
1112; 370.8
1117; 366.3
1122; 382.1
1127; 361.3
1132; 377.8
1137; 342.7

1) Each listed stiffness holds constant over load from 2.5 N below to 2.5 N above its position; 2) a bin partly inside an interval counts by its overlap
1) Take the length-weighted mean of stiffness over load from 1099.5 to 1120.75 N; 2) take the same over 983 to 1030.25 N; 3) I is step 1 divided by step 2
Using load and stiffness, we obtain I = 0.97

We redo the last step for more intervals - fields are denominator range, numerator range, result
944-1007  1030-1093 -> 1.08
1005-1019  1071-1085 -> 0.88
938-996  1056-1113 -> 1.06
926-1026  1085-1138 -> 1.02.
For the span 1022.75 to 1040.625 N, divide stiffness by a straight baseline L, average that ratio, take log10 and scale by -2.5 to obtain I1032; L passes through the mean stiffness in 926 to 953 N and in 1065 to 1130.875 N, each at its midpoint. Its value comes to -0.15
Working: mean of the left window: 340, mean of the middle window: 406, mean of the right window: 366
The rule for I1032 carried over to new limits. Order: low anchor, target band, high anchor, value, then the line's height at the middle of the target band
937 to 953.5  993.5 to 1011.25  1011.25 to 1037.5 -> 0.09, 394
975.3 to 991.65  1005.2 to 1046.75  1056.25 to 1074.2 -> -0.13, 359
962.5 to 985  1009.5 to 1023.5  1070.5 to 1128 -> -0.19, 352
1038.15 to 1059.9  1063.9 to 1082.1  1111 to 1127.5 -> 0.04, 379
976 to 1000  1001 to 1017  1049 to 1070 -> -0.09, 355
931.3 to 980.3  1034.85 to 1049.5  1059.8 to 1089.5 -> -0.08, 356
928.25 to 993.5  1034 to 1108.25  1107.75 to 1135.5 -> -0.03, 362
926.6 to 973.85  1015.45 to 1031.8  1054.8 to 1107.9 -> -0.20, 356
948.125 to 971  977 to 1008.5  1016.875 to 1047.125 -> 0.07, 375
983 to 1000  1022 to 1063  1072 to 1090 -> -0.12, 352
